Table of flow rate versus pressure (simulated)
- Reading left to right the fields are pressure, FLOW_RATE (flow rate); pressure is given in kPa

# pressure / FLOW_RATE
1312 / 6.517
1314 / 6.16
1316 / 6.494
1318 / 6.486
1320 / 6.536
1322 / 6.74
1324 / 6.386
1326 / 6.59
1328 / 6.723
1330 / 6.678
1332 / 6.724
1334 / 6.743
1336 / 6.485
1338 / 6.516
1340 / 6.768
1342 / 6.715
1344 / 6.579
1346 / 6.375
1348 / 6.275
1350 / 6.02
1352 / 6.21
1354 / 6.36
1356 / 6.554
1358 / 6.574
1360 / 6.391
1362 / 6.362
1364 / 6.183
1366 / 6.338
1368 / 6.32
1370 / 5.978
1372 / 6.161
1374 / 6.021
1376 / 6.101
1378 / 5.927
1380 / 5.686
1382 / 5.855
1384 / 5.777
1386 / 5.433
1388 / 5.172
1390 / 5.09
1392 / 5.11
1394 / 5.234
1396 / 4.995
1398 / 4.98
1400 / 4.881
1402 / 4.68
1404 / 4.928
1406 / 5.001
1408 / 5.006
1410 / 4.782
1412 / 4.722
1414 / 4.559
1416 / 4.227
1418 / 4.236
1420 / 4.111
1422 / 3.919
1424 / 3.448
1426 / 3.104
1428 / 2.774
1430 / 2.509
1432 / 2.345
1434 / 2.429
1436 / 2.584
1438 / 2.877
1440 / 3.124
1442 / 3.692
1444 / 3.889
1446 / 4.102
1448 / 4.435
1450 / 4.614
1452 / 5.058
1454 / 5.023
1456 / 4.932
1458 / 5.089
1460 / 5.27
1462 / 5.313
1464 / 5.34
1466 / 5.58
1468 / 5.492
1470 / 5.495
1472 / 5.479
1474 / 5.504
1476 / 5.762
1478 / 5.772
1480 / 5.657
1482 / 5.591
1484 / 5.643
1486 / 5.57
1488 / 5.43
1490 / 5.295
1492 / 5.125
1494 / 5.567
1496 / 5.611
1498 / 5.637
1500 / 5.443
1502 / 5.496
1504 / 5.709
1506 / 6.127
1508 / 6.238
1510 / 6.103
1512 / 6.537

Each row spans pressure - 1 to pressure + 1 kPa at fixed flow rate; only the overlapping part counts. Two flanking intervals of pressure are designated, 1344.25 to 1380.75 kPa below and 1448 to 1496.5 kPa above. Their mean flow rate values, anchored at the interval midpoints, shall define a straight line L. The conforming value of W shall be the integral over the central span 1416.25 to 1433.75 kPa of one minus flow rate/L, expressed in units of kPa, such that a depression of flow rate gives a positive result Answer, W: 7.4 kPa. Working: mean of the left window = 6.22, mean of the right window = 5.36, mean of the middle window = 3.31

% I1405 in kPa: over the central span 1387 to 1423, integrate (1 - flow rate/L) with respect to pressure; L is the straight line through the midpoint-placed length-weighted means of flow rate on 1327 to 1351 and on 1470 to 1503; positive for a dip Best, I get 7.92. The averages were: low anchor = 6.55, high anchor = 5.54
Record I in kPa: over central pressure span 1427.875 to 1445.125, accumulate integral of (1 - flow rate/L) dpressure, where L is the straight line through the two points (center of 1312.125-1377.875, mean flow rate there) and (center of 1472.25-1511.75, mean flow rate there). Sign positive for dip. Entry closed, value 8.7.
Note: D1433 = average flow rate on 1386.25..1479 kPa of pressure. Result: 4.5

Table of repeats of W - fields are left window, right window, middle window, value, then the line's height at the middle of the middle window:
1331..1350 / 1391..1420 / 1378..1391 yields -0.4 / 5.35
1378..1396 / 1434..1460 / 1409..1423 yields 1.2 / 4.78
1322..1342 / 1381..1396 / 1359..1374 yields -1.0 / 5.85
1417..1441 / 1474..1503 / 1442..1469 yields -4.4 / 4.2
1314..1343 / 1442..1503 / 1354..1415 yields 5.1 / 6.07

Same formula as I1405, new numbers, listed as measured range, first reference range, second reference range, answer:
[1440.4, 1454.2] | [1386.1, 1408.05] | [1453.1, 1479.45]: 2.6 kPa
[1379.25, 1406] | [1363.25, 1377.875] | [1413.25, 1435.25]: -1.1 kPa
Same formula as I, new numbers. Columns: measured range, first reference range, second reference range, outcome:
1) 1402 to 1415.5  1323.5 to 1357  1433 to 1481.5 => 1.6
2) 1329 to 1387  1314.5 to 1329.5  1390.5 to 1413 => -4.5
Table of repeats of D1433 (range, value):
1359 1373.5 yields 6.24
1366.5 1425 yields 5.13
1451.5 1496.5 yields 5.42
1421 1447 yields 3.14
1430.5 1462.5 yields 4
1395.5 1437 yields 4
